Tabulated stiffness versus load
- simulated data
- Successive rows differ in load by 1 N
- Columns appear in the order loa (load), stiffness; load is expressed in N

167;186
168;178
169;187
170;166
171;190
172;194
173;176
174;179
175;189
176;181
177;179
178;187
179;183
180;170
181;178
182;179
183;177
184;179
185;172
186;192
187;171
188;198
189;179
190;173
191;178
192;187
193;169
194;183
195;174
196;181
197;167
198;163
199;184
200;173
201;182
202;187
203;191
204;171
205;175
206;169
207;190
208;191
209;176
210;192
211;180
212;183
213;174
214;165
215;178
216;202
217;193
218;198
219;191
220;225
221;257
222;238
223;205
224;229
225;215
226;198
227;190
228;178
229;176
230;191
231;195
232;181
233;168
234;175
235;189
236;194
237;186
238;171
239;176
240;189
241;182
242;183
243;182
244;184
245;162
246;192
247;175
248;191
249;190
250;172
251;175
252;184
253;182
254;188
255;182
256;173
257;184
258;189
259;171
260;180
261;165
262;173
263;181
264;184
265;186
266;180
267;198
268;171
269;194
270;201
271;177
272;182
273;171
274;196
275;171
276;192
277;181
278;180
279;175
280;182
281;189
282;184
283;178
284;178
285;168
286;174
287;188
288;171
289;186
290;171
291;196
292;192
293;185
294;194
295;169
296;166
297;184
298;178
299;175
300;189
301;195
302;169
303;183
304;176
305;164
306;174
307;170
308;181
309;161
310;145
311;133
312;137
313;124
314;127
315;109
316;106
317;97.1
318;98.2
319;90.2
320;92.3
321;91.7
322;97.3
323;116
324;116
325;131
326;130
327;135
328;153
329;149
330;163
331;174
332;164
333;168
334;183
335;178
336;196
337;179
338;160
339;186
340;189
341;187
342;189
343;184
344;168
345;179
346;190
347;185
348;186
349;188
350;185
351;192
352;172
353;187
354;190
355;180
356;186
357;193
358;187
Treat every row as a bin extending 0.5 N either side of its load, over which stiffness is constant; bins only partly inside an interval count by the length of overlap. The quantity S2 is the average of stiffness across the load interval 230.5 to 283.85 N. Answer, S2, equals 182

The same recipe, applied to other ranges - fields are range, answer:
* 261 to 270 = 183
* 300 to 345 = 151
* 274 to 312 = 177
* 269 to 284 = 183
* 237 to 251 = 181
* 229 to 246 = 182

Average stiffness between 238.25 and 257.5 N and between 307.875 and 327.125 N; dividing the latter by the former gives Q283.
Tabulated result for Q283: 0.66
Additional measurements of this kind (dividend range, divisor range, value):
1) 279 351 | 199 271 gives 0.87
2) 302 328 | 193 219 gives 0.73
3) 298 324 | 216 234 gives 0.70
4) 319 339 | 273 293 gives 0.80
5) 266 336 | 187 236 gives 0.86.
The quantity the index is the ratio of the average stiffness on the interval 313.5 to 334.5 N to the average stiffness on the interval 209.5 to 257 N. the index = 0.68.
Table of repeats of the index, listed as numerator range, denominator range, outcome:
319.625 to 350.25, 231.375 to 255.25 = 0.89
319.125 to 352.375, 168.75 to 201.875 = 0.90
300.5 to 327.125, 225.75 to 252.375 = 0.74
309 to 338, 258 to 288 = 0.75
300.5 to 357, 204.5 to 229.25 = 0.81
